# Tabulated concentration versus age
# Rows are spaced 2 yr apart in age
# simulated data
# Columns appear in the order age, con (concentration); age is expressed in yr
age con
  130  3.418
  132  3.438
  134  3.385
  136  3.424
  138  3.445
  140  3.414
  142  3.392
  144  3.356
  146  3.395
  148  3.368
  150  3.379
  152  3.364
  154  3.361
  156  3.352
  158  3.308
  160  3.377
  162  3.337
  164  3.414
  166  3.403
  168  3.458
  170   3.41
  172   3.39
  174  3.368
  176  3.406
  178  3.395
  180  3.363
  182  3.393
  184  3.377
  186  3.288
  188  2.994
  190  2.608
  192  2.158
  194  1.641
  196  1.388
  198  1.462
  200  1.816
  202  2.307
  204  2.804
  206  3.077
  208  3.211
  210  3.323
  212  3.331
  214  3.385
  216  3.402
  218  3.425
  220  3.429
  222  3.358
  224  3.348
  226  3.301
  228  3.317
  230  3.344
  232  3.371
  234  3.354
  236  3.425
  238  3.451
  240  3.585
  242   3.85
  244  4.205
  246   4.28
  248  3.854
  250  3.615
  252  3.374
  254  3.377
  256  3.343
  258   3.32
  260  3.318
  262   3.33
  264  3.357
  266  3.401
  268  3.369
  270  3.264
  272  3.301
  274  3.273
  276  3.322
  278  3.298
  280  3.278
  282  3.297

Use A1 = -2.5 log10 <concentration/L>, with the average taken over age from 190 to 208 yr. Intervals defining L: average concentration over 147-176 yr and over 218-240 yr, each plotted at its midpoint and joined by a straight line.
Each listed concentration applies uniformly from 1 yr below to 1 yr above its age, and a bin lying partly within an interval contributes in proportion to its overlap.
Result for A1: 0.480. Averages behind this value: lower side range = 3.38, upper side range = 3.38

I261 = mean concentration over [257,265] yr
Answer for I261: 3.33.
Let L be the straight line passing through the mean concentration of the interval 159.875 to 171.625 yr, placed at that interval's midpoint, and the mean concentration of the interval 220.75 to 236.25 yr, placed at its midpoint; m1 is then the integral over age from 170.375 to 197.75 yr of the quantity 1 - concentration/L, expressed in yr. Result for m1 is 4.12 yr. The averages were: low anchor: 3.4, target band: 2.88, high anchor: 3.35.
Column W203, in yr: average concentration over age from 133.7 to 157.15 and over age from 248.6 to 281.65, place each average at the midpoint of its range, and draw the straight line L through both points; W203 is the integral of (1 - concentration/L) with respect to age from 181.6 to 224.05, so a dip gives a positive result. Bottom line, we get 6.88 yr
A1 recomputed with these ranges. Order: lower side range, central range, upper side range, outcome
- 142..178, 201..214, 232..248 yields 0.18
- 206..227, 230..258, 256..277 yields -0.08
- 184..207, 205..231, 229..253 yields -0.12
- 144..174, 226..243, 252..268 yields -0.03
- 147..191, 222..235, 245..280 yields 0.02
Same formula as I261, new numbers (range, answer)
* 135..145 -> 3.41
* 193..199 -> 1.5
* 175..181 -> 3.39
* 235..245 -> 3.7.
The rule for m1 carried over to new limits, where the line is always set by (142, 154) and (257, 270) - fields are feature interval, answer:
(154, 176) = -0.09 yr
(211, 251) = -2.15 yr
